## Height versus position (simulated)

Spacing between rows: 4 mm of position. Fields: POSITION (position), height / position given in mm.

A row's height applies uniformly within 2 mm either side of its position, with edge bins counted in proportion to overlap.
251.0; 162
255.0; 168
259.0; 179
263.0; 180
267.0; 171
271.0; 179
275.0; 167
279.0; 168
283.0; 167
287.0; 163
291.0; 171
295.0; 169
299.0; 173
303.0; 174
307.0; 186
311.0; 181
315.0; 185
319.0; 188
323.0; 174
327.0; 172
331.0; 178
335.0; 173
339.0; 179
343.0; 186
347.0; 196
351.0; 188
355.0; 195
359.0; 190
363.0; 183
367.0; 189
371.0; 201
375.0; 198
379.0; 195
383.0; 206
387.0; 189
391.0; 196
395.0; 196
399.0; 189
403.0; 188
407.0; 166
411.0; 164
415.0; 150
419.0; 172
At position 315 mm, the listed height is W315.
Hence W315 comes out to 185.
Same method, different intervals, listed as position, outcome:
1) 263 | 180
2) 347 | 196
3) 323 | 174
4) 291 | 171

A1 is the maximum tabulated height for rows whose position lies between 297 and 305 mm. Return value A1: 174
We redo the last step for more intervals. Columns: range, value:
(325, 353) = 196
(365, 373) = 201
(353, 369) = 195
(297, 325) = 188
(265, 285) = 179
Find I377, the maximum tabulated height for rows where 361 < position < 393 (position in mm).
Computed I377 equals 206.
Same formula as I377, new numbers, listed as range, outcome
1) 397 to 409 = 189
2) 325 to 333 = 178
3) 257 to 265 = 180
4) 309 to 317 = 185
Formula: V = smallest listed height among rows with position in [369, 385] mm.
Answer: 195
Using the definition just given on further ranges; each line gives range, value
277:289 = 163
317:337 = 172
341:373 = 183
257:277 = 167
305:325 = 174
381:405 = 188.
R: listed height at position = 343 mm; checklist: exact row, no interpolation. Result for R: 186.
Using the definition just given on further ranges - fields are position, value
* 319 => 188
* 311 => 181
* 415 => 150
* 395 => 196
